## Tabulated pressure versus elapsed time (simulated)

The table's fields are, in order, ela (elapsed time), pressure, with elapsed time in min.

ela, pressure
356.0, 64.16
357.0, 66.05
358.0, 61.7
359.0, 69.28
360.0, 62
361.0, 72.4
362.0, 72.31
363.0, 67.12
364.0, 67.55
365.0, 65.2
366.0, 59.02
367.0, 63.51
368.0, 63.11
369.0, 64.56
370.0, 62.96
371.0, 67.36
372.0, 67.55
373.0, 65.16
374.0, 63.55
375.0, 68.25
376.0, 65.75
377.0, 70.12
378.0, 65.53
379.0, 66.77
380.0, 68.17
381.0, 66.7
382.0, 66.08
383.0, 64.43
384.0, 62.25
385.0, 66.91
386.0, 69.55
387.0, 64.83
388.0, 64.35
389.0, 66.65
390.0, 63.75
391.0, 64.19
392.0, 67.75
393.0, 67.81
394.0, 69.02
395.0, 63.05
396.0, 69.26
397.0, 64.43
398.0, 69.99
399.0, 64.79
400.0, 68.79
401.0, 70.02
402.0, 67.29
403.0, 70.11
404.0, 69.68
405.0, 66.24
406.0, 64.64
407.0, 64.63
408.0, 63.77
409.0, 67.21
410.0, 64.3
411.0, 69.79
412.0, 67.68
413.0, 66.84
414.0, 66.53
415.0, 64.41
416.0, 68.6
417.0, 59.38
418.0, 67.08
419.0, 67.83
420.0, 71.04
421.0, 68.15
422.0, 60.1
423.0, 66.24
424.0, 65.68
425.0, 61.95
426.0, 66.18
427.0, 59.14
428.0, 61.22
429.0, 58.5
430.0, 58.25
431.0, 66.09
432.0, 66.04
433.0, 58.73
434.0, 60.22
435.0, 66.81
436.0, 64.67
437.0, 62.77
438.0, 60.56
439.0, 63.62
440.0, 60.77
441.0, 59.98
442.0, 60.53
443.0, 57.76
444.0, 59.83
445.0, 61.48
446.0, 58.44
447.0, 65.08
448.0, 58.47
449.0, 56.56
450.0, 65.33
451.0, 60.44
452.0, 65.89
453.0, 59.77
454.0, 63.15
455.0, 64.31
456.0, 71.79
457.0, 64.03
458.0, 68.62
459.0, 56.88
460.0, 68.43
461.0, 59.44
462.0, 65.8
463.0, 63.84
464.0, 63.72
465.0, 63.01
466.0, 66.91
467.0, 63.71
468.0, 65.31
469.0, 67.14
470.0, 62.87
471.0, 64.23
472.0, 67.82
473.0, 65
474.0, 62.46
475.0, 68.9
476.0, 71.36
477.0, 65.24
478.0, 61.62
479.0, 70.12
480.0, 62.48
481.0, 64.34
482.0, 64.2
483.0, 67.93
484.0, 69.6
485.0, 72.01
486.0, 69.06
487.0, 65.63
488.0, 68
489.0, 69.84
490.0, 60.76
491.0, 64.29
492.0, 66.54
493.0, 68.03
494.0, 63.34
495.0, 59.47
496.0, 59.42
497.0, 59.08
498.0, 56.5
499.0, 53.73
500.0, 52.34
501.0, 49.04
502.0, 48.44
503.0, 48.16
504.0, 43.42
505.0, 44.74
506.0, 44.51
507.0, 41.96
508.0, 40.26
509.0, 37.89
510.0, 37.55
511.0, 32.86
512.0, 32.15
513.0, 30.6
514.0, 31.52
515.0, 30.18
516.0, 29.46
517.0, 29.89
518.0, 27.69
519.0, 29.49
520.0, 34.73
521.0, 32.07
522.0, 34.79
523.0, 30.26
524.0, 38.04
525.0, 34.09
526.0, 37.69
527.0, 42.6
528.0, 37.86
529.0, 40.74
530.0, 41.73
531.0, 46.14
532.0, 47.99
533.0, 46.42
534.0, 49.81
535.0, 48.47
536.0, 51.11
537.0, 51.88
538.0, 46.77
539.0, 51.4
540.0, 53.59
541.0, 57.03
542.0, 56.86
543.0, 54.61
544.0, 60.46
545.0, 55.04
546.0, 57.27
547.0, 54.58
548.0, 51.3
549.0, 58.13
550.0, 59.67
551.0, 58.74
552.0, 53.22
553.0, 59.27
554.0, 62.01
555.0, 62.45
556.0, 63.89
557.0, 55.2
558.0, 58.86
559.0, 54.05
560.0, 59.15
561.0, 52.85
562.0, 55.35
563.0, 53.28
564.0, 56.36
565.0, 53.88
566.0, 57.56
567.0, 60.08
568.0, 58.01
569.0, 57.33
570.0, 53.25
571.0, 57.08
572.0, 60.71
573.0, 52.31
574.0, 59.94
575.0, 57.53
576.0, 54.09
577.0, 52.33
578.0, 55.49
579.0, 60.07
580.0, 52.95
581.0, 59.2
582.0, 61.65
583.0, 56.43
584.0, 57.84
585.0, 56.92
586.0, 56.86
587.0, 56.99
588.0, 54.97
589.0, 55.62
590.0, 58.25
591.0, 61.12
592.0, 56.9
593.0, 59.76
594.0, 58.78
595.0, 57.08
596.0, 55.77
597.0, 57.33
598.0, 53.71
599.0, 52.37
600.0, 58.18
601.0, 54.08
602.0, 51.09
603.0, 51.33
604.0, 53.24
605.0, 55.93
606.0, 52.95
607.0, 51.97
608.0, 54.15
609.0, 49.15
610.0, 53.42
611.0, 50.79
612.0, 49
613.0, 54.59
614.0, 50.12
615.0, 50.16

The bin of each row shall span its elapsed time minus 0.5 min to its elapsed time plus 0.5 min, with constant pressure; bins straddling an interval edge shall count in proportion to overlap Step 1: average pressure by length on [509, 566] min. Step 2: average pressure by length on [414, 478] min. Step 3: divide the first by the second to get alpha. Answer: 0.74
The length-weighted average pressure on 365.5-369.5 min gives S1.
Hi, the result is 62.5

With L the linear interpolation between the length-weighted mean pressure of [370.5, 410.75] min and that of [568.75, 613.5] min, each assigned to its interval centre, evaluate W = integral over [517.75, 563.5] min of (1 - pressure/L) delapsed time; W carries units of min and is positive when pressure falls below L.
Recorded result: 6.9 min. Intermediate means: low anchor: 66.5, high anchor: 55.6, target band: 49.4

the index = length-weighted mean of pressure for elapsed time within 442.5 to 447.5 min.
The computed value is 60.5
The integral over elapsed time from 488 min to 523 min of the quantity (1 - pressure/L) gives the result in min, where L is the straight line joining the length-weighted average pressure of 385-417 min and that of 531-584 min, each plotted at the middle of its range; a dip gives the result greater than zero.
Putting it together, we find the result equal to 8.2 min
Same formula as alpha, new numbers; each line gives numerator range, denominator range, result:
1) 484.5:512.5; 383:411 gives 0.81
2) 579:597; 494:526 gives 1.41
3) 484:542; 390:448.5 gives 0.73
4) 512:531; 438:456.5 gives 0.56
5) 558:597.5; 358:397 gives 0.86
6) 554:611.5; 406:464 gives 0.88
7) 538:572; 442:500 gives 0.89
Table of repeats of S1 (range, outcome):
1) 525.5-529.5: 39.7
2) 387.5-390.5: 64.9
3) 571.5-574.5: 57.7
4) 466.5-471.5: 64.7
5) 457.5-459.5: 62.8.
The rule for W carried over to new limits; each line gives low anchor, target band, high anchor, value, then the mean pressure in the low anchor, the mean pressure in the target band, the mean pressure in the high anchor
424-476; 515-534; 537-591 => 7.06 min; 63.1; 36.9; 56.6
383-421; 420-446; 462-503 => 1.24 min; 66.6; 62.3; 63.5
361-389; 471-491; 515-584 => -3.43 min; 66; 66.5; 50.8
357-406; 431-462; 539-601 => 0.30 min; 66.4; 62.5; 56.8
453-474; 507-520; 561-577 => 5.95 min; 64.6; 32.9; 56.2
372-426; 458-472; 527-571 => -0.77 min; 66.4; 64.3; 53.9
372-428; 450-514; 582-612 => 2.50 min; 66.2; 59.4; 55.3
